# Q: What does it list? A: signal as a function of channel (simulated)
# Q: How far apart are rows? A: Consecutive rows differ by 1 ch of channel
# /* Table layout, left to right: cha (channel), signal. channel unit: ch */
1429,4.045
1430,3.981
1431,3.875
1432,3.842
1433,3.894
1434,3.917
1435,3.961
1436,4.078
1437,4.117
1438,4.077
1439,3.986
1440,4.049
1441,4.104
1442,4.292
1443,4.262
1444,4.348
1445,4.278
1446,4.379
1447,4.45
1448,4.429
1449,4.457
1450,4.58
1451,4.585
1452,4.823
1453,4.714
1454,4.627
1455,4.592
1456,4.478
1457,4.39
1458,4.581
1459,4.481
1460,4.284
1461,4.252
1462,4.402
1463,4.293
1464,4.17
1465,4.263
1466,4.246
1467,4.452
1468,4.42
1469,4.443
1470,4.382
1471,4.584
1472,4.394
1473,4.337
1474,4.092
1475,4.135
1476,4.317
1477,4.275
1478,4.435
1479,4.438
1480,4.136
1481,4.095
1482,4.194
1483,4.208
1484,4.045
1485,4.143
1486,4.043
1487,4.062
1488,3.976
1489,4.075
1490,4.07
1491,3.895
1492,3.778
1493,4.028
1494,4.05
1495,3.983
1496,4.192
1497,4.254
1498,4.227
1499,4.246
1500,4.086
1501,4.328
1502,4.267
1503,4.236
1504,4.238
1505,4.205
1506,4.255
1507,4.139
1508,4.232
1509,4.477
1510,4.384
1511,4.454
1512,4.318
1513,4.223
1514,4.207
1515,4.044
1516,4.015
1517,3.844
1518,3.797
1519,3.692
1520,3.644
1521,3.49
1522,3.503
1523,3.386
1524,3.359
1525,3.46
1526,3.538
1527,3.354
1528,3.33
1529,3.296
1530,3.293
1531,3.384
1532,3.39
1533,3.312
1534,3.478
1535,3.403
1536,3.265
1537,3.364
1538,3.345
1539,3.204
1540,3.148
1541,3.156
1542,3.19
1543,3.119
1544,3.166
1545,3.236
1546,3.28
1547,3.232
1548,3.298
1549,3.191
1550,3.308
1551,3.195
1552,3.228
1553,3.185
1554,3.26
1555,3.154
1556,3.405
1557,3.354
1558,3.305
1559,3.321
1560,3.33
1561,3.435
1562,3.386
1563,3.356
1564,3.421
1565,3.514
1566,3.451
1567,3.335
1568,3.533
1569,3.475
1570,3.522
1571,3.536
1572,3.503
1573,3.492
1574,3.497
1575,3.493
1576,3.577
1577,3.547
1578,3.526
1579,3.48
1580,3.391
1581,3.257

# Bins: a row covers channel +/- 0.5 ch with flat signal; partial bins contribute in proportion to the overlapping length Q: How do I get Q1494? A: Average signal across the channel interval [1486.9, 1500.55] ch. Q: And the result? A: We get 4.07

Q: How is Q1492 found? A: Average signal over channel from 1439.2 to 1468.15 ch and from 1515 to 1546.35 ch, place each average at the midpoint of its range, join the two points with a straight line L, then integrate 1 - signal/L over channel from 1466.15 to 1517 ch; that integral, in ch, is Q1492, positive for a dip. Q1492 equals -3.92 ch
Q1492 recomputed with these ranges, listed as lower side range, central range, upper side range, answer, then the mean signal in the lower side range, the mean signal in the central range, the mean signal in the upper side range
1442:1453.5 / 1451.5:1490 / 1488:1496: -0.85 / 4.47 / 4.32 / 4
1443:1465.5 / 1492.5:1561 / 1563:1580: 3.77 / 4.44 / 3.65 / 3.49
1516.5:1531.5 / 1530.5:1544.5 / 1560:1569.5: 0.77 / 3.49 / 3.28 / 3.43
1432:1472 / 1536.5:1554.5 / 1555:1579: 1.90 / 4.33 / 3.23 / 3.44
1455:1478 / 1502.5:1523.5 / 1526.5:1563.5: -1.75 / 4.36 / 4.04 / 3.29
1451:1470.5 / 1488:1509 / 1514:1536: -1.29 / 4.44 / 4.14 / 3.53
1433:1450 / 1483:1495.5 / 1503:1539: -0.29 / 4.2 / 4.02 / 3.75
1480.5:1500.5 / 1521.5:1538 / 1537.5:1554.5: 0.43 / 4.08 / 3.38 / 3.22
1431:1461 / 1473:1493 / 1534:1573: -0.82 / 4.3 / 4.13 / 3.32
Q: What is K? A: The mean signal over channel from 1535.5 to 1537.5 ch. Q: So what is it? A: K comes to 3.31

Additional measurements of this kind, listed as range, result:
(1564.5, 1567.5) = 3.43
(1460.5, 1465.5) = 4.28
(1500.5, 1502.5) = 4.3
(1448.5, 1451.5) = 4.54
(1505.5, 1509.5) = 4.28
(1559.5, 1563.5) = 3.38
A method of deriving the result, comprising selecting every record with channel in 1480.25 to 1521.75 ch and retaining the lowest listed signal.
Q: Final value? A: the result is 3.49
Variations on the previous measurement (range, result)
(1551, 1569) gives 3.154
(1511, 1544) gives 3.119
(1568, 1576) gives 3.475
